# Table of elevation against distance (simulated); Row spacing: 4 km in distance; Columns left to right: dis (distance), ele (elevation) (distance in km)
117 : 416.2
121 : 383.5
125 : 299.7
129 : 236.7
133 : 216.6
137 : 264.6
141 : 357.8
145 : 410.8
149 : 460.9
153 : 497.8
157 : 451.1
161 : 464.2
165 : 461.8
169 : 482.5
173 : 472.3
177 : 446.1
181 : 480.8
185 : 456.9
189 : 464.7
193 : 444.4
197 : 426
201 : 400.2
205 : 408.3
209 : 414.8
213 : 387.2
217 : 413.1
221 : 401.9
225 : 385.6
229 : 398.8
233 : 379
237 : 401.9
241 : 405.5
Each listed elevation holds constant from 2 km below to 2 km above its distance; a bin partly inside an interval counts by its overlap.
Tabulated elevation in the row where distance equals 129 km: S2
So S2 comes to 236.7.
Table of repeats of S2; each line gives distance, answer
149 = 460.9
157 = 451.1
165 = 461.8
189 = 464.7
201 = 400.2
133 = 216.6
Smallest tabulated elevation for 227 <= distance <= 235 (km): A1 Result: 379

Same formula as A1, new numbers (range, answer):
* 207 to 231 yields 385.6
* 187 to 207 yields 400.2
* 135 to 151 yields 264.6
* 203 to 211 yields 408.3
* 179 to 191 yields 456.9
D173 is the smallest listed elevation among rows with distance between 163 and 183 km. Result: 446.1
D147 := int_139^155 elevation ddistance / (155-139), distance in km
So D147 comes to 432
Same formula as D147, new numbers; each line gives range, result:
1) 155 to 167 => 459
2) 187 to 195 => 455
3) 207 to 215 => 401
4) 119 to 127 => 342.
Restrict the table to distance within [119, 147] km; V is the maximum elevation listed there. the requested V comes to 410.8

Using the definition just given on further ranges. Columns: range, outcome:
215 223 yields 413.1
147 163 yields 497.8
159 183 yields 482.5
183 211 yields 464.7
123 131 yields 299.7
